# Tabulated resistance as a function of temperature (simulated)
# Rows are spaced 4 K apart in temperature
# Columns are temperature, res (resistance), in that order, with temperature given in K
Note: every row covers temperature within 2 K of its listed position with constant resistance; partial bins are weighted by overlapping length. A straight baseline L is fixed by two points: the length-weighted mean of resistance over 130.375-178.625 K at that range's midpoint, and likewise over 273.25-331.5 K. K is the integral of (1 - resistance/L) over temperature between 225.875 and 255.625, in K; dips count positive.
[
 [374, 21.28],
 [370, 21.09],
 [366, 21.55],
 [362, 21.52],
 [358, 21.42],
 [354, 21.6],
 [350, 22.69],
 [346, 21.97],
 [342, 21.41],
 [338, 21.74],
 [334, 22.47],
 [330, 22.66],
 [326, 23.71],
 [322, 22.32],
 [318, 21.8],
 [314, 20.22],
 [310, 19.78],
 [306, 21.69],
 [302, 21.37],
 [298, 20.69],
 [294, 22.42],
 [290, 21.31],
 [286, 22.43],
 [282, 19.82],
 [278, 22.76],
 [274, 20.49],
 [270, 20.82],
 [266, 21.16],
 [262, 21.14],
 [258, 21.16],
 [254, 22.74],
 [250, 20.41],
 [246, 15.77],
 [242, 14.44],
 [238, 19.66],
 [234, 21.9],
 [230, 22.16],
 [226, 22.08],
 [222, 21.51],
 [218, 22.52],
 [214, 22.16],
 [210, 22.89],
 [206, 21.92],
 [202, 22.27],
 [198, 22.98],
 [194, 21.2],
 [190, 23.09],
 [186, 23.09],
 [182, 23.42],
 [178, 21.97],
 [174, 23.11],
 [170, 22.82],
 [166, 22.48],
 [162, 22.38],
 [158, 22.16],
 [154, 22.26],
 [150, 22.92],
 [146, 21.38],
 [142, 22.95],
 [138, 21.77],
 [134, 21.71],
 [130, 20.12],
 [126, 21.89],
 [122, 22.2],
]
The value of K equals 2.9 K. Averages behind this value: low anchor 22.3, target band 19.7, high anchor 21.6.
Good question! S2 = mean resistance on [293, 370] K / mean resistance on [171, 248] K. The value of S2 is 1.0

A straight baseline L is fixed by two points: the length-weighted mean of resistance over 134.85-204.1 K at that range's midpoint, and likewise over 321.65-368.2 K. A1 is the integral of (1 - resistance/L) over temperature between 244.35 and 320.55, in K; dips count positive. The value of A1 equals 4.2 K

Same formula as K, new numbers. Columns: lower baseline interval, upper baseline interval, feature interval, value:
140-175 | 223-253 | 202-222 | -1.7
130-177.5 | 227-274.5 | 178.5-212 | -1.9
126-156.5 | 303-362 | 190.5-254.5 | 2.3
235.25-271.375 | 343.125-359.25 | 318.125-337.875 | -1.1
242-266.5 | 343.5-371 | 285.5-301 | -0.8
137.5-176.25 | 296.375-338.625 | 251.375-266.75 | 0.3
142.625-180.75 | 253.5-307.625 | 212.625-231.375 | -0.2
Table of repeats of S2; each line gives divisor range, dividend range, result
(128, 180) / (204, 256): 0.94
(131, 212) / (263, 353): 0.96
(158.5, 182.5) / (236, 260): 0.84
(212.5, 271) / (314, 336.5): 1.08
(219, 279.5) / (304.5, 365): 1.06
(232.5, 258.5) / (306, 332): 1.13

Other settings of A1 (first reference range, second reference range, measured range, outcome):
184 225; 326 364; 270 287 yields 0.72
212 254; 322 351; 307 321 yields 0.72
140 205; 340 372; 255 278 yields 0.93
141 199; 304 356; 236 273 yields 4.08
